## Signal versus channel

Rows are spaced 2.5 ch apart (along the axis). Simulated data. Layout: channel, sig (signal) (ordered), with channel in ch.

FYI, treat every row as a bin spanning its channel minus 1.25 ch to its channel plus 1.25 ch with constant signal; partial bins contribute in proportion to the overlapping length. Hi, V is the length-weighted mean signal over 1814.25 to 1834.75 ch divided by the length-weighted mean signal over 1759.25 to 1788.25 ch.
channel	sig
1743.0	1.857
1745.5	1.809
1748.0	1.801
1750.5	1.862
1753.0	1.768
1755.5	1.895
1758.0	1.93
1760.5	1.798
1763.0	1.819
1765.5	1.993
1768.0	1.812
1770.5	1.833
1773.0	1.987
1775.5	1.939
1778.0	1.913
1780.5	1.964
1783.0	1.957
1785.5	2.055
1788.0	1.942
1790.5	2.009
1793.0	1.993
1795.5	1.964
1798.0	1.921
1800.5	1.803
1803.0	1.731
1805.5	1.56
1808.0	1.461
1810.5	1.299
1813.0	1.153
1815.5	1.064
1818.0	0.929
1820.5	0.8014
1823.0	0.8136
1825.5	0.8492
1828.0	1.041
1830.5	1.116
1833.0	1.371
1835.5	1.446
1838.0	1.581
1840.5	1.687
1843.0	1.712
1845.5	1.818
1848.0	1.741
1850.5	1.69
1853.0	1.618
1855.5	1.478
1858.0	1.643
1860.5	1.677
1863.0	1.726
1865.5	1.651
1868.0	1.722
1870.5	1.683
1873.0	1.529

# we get 0.5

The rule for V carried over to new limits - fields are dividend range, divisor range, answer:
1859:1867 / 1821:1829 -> 1.90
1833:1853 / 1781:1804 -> 0.85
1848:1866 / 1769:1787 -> 0.85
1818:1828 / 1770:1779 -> 0.45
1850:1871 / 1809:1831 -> 1.64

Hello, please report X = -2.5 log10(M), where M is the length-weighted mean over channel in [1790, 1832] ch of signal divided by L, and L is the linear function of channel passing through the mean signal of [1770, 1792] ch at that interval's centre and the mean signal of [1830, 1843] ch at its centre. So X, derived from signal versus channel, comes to 0.250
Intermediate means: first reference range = 1.96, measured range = 1.37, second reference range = 1.49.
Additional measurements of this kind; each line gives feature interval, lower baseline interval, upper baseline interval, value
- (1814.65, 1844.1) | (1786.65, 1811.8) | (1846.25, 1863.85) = 0.38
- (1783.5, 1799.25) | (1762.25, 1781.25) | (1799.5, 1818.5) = -0.21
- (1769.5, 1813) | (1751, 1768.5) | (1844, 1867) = -0.01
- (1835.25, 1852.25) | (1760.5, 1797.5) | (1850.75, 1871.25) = 0.02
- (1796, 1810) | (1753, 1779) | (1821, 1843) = -0.10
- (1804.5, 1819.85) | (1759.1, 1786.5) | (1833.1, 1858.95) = 0.40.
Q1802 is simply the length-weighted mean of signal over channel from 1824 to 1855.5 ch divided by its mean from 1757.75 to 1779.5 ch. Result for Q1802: 0.8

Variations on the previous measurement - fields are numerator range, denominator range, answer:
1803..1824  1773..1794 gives 0.60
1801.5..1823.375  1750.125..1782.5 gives 0.65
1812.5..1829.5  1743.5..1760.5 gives 0.51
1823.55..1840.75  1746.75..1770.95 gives 0.68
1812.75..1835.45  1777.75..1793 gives 0.52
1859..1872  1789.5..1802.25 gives 0.88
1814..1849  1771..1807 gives 0.67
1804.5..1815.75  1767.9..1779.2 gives 0.69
